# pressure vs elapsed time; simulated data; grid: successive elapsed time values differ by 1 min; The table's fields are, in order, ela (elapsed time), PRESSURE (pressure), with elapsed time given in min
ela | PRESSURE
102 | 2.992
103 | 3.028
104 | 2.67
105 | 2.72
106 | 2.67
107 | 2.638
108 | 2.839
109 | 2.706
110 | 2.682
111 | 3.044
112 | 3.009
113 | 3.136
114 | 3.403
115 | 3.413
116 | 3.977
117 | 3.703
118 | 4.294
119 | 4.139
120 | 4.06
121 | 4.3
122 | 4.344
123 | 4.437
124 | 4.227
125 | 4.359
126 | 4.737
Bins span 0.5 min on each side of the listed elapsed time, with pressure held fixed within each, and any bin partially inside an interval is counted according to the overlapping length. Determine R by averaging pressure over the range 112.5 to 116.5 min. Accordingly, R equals 3.48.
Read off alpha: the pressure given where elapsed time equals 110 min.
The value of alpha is 2.682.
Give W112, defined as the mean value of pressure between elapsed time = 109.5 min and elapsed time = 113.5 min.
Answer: 2.97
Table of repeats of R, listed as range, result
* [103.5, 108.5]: 2.71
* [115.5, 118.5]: 3.99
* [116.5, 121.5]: 4.1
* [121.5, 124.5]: 4.34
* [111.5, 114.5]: 3.18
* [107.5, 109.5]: 2.77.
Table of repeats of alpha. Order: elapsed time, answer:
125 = 4.359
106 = 2.67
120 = 4.06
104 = 2.67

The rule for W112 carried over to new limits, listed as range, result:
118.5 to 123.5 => 4.26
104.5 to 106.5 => 2.7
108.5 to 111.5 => 2.81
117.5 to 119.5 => 4.22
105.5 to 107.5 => 2.65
